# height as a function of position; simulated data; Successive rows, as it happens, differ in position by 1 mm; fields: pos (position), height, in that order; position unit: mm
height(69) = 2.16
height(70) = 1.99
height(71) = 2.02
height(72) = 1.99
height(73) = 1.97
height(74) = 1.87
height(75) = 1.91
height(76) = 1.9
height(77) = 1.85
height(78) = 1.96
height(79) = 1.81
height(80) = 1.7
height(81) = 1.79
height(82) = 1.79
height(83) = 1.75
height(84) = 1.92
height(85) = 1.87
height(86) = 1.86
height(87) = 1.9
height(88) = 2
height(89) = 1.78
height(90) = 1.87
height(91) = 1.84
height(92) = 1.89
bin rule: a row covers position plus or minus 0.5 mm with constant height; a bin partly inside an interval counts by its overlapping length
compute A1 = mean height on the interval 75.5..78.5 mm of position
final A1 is 1.9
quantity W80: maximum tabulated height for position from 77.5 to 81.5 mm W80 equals 1.96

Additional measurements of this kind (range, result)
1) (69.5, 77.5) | 2.02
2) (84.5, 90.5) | 2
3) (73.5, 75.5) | 1.91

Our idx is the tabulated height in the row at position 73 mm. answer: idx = 1.97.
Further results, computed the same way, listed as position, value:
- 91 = 1.84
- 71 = 2.02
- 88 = 2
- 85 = 1.87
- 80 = 1.7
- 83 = 1.75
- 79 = 1.81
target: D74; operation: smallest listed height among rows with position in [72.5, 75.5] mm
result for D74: 1.87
